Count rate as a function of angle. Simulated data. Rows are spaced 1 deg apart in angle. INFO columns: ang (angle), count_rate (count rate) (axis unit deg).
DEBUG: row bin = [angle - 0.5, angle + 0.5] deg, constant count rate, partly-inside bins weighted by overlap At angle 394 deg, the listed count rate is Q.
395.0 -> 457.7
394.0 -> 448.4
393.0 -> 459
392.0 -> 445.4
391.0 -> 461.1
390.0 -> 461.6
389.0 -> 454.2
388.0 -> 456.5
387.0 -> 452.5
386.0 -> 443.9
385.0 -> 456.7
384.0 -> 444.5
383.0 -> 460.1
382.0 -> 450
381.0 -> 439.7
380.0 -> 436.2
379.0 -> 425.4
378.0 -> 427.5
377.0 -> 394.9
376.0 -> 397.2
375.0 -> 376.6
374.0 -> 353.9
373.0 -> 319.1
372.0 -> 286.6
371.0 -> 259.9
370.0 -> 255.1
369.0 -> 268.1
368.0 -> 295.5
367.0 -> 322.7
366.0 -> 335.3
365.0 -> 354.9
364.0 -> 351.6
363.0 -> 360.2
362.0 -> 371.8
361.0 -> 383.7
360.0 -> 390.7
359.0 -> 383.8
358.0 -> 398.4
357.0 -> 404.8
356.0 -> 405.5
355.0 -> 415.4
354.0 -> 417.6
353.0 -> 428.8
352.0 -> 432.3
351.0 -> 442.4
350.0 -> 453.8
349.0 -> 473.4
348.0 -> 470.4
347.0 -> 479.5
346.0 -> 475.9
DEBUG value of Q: 448.4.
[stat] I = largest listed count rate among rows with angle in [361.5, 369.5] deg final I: 371.8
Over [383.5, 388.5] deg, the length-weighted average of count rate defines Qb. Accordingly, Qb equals 451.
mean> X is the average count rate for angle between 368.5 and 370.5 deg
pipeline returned 262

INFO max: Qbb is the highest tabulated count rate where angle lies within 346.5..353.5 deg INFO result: 479.5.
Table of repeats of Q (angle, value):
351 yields 442.4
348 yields 470.4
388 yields 456.5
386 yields 443.9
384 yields 444.5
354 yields 417.6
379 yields 425.4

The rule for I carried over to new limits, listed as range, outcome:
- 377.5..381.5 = 439.7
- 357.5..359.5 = 398.4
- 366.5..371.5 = 322.7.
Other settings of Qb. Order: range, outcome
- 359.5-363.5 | 377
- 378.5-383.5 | 442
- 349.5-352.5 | 443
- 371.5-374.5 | 320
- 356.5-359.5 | 396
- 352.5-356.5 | 417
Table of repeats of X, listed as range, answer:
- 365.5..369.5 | 305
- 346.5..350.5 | 469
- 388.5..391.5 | 459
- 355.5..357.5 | 405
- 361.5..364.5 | 361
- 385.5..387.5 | 448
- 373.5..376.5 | 376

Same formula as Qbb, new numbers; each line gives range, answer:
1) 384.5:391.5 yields 461.6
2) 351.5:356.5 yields 432.3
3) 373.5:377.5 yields 397.2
